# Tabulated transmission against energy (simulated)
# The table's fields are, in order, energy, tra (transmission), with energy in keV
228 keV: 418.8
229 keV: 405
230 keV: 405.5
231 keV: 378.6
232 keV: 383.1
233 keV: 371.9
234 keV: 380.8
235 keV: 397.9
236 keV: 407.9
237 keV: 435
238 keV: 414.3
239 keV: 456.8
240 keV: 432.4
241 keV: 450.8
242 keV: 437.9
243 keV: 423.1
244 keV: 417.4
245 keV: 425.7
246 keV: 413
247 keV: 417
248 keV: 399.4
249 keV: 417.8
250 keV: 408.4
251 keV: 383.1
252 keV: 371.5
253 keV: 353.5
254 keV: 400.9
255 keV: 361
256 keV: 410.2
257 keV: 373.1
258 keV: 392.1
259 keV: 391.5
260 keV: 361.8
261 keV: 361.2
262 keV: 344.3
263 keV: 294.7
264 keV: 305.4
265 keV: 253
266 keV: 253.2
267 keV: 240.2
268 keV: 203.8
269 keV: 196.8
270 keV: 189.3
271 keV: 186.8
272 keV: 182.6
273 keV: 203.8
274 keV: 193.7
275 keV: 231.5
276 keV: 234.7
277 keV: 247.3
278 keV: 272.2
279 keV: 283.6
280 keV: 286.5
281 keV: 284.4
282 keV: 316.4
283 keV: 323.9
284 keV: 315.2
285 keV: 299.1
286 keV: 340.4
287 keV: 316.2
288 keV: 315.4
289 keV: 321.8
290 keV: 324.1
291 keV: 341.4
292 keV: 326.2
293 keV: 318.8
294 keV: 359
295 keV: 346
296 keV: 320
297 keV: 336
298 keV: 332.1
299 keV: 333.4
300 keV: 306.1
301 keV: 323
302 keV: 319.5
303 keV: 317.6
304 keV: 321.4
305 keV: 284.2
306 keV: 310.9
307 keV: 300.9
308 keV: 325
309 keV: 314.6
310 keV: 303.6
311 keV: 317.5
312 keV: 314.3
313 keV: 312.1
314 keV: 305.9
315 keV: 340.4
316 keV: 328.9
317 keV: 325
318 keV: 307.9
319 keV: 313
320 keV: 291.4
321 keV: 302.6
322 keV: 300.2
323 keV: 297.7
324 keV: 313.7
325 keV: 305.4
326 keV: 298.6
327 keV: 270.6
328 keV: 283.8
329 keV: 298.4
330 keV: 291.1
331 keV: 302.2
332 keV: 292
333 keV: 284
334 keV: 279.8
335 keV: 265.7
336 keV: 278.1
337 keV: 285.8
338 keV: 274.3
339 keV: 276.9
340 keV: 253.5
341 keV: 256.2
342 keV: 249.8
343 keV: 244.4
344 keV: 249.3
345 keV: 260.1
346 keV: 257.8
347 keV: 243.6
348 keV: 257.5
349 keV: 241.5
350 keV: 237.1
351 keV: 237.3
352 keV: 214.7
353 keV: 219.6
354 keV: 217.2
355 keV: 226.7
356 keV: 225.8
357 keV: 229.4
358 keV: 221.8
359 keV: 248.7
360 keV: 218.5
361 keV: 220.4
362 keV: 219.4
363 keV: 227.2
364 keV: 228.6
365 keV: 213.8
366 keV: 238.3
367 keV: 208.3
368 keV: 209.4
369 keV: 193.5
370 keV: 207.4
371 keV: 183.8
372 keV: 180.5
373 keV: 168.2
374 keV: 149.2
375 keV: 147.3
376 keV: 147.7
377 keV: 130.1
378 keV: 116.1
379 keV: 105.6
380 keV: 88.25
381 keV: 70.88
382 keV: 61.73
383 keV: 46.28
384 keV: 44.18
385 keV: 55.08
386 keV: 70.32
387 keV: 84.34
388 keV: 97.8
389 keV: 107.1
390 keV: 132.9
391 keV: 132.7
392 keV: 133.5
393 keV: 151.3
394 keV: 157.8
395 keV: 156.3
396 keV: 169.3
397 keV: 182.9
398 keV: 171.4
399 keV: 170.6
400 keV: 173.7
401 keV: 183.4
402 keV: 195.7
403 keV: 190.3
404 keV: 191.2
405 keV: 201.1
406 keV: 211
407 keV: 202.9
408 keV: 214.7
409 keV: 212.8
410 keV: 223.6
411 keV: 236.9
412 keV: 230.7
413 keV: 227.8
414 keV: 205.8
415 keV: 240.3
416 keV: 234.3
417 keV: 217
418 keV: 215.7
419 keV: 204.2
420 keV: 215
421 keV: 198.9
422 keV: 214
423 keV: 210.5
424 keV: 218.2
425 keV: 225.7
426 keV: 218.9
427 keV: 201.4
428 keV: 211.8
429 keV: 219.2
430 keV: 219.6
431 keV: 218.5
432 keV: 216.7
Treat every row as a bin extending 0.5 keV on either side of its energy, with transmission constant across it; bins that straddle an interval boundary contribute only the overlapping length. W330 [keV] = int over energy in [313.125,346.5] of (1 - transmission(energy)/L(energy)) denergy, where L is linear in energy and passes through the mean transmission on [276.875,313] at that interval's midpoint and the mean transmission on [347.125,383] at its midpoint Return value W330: -4.6 keV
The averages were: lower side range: 315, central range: 288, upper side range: 190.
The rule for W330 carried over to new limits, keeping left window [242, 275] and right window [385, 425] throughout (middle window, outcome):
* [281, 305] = -2.3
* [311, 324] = -2.0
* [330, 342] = -1.2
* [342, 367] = 0.1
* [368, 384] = 6.1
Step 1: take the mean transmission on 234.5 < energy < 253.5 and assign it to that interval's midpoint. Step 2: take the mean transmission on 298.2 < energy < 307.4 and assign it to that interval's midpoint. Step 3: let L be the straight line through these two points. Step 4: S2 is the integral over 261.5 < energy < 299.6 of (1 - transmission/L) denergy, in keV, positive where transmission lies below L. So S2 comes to 7.1 keV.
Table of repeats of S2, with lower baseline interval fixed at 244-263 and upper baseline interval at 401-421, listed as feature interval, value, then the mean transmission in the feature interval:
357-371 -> 2.44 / 219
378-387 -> 6.38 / 71.4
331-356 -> 2.88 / 255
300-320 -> 0.61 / 314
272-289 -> 3.74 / 277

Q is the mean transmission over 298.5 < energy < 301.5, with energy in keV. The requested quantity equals 321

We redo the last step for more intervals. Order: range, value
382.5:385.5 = 48.5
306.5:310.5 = 311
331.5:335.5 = 280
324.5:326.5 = 302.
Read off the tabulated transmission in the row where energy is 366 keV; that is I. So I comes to 238.3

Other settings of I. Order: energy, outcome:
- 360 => 218.5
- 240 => 432.4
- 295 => 346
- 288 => 315.4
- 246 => 413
